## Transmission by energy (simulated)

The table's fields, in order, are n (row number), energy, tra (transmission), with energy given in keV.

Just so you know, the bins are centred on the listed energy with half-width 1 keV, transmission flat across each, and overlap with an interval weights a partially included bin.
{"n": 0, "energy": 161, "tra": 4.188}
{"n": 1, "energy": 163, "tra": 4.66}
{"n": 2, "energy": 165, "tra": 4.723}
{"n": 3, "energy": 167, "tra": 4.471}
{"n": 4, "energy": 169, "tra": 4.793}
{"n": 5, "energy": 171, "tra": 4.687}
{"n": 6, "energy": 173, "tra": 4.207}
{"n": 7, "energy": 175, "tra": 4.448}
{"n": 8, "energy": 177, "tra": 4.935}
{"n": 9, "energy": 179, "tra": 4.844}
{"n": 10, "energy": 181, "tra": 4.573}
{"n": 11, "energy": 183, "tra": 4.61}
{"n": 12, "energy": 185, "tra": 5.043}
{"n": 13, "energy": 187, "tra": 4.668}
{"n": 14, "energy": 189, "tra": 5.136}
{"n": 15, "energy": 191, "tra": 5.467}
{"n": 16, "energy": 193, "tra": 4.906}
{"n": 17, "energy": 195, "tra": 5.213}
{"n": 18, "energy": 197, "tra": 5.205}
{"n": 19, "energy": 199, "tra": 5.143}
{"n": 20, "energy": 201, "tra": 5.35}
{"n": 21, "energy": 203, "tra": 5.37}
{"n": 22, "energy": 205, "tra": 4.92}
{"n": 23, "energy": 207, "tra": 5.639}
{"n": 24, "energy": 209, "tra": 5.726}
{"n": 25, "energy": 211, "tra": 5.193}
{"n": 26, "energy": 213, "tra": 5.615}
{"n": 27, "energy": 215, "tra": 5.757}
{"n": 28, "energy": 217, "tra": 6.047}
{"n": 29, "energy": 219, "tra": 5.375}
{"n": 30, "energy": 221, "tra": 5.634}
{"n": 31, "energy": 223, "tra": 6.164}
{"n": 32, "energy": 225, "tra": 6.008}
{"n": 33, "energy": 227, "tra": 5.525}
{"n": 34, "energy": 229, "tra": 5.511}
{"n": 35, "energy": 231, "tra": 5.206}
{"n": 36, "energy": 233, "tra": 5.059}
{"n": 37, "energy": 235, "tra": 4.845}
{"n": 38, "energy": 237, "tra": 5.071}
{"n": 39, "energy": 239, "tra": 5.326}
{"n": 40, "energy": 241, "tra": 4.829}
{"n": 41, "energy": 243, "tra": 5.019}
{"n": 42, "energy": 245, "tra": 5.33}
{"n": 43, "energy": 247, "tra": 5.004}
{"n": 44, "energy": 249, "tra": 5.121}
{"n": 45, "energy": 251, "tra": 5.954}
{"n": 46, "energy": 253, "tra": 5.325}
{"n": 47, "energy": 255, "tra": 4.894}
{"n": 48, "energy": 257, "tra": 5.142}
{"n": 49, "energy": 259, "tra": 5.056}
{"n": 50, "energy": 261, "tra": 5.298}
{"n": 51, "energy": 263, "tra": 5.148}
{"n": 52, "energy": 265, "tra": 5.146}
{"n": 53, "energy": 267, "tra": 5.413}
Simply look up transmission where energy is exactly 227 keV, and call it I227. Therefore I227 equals 5.525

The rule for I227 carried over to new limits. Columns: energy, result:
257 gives 5.142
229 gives 5.511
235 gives 4.845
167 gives 4.471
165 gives 4.723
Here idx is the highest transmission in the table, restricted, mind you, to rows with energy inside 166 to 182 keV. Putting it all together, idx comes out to 4.935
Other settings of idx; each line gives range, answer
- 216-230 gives 6.164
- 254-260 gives 5.142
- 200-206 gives 5.37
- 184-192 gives 5.467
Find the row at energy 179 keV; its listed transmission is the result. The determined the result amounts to 4.844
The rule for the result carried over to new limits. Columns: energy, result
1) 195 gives 5.213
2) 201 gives 5.35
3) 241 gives 4.829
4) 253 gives 5.325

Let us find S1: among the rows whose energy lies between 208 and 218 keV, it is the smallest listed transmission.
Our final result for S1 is 5.193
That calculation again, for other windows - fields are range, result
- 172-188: 4.207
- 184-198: 4.668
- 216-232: 5.206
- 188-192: 5.136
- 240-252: 4.829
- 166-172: 4.471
